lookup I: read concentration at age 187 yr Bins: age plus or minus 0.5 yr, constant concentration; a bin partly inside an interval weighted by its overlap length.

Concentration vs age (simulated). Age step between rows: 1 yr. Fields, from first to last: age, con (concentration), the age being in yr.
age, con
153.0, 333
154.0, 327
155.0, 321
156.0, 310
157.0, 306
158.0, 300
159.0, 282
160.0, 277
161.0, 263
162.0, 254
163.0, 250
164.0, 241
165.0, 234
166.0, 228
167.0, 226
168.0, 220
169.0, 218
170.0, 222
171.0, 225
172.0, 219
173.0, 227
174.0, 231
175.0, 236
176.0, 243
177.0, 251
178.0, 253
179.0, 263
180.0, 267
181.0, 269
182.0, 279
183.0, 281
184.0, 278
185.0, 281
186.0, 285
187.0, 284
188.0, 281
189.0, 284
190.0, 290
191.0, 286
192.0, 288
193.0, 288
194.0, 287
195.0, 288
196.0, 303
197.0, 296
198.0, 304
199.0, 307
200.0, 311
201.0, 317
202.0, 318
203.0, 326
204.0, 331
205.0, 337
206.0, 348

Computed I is 284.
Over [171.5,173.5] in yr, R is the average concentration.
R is 223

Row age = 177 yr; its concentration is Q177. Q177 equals 251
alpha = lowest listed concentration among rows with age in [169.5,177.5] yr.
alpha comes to 219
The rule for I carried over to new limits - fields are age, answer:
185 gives 281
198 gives 304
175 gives 236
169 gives 218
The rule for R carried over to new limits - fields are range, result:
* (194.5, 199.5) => 300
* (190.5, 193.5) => 287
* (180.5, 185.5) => 278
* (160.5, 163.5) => 256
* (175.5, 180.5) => 255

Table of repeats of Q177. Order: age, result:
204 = 331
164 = 241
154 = 327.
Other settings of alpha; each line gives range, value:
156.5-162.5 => 254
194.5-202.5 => 288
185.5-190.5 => 281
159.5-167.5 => 226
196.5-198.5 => 296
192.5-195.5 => 287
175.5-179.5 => 243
